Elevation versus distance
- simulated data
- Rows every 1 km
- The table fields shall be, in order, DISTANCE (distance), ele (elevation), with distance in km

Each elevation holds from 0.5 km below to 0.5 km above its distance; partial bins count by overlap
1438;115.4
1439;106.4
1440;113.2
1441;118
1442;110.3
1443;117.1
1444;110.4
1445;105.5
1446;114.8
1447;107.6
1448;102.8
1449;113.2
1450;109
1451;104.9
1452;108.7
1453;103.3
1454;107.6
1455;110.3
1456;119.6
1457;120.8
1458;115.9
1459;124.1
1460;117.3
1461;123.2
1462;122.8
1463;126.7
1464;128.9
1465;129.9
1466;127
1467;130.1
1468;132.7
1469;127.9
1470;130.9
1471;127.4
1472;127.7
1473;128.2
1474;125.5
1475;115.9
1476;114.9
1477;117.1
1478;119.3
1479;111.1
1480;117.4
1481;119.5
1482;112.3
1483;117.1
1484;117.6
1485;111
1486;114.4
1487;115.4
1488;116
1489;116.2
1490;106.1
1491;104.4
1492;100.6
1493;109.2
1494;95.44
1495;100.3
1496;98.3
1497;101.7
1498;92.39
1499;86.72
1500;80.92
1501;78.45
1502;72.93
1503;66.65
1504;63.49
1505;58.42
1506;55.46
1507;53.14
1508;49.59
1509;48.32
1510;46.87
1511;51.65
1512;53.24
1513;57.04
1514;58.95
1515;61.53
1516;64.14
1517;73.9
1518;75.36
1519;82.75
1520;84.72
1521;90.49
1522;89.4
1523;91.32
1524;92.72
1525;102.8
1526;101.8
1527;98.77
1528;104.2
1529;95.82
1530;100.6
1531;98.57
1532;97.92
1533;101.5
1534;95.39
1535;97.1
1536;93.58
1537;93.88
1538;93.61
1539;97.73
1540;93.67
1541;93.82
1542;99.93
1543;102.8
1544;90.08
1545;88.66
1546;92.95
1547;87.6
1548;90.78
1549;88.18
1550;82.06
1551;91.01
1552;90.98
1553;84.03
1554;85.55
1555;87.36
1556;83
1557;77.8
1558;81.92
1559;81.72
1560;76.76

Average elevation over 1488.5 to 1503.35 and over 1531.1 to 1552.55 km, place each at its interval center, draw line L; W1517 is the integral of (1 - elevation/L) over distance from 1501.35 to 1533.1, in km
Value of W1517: 6.0 km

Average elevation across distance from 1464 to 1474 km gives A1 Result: 129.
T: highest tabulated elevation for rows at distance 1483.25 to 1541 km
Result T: 117.6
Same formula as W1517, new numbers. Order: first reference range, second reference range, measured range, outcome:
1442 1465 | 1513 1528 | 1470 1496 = -3.5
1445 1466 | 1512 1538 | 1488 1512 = 4.5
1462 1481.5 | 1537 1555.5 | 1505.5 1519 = 6.0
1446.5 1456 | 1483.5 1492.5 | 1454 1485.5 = -3.4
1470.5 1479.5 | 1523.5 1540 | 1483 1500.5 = 1.5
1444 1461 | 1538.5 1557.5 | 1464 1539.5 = 3.6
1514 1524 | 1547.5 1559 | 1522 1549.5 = -4.5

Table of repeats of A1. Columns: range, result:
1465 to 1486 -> 122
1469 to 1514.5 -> 95.1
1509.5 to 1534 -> 82.6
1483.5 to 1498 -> 107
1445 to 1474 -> 119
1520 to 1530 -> 96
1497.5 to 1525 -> 70.3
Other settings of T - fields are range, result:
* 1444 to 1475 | 132.7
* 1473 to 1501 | 128.2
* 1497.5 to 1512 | 92.39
